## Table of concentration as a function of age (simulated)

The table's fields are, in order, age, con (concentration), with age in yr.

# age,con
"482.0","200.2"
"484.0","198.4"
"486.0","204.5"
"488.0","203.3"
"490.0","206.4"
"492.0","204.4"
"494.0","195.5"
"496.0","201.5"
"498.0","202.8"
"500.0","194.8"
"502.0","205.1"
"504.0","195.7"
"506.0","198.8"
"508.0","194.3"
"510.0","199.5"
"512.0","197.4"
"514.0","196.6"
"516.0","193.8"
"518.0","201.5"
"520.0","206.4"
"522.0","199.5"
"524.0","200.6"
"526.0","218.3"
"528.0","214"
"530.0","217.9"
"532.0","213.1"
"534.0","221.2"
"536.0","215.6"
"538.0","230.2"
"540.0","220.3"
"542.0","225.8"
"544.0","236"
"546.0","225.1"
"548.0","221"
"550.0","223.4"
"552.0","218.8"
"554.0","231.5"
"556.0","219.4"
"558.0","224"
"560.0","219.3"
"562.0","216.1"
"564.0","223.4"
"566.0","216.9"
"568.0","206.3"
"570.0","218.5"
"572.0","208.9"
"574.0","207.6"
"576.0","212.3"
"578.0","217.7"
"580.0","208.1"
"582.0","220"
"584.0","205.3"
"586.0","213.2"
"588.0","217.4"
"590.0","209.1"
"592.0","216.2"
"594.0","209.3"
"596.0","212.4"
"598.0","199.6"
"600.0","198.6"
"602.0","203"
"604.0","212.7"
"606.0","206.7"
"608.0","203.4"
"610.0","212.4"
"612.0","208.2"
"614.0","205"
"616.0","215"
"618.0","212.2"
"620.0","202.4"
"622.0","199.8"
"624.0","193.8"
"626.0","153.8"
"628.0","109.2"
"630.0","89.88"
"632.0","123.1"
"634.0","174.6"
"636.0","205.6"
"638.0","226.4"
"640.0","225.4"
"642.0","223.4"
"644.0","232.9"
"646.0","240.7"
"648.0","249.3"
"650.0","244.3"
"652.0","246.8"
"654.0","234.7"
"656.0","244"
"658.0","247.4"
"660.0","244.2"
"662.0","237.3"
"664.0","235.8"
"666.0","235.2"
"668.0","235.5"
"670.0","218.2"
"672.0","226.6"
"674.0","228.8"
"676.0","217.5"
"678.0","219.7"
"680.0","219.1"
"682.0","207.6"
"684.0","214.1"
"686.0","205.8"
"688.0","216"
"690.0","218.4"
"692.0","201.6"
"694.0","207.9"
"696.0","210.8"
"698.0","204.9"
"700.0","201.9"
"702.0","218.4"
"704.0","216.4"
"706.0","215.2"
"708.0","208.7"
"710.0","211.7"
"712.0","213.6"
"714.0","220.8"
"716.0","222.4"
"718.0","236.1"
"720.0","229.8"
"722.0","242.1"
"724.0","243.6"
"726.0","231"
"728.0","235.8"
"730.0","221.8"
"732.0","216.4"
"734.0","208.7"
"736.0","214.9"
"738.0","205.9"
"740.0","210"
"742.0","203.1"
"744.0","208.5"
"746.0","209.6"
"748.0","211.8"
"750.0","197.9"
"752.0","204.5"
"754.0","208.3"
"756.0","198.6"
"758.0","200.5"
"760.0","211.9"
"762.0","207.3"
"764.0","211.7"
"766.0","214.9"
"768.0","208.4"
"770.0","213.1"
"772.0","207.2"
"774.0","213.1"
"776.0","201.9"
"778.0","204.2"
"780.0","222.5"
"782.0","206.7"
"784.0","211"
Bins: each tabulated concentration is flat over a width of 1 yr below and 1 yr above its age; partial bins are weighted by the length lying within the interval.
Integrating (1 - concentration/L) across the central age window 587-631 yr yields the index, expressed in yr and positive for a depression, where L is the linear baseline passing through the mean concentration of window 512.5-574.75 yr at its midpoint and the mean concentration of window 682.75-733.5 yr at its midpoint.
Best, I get 4.4 yr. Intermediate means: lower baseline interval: 216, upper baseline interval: 218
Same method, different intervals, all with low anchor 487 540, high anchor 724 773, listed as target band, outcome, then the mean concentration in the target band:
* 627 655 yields 0.92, 202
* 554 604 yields -1.45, 213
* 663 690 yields -1.52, 221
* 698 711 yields -0.07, 212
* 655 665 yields -1.56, 242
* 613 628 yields 1.19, 192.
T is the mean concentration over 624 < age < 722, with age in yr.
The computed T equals 214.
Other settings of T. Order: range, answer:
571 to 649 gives 202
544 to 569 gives 221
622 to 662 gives 206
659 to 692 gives 223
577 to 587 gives 213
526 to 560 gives 222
